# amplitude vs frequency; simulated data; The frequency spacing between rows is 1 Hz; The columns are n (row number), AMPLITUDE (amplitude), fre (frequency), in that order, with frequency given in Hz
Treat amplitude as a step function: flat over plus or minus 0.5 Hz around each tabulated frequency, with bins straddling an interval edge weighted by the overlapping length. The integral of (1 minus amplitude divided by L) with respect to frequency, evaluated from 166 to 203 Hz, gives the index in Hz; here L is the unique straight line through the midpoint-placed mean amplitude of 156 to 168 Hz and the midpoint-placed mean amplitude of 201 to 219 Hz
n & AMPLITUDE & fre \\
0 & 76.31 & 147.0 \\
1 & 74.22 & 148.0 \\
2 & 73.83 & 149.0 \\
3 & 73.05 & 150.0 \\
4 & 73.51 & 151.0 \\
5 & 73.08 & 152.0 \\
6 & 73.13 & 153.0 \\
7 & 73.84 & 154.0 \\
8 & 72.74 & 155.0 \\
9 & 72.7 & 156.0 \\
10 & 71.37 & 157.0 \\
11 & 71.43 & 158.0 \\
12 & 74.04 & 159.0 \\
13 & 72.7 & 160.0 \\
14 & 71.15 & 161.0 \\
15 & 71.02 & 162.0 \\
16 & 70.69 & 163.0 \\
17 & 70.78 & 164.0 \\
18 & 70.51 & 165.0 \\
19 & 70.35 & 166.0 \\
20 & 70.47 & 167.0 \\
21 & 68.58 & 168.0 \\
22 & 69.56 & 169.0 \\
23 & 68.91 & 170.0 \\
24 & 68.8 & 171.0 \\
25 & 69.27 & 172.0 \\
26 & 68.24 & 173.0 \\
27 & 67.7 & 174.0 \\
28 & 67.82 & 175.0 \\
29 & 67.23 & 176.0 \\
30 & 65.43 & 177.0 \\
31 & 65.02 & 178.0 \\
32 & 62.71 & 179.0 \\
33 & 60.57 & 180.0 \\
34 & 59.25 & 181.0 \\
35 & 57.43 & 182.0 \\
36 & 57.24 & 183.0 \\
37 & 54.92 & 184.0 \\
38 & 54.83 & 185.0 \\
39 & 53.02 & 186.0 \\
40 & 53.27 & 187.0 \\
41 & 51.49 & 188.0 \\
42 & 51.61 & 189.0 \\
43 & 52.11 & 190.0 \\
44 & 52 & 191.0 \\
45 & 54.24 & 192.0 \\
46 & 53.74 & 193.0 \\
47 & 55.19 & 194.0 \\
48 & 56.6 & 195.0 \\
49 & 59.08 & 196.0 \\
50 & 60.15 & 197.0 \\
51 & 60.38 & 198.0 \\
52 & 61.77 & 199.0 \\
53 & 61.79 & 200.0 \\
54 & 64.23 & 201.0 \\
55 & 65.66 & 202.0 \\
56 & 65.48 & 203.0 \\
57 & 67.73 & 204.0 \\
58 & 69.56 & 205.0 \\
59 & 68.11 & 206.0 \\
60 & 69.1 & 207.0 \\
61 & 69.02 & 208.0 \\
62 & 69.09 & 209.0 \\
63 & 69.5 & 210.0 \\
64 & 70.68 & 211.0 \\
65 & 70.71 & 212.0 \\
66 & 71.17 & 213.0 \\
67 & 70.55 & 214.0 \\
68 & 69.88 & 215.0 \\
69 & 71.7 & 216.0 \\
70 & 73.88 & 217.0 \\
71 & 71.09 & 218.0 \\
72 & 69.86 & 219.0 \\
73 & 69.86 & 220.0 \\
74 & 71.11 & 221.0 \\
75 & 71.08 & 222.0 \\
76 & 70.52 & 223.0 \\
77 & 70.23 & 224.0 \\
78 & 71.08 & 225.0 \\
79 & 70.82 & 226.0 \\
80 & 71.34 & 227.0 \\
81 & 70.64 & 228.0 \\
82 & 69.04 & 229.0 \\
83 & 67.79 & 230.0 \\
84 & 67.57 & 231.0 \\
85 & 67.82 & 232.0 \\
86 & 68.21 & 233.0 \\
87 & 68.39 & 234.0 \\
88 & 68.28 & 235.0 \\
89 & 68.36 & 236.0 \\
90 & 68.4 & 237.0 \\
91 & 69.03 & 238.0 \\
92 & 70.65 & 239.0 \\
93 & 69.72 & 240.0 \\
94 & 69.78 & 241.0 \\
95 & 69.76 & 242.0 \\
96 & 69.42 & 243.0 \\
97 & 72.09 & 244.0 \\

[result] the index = 4.9 Hz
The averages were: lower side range 71.3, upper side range 69.4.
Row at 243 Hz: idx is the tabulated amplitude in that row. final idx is 69.42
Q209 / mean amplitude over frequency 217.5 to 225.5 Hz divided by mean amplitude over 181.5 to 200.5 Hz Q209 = 1.26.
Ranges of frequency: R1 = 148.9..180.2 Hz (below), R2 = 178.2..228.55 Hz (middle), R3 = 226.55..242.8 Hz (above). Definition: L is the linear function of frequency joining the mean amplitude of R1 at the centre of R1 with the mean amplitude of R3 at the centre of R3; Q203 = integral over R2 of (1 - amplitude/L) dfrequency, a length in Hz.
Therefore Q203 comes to 4.0 Hz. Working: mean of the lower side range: 70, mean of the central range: 64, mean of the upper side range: 69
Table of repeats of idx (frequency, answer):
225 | 71.08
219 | 69.86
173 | 68.24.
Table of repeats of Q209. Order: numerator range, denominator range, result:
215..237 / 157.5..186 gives 1.05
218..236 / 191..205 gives 1.15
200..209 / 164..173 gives 0.97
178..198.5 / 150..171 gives 0.79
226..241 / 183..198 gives 1.26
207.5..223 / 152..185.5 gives 1.04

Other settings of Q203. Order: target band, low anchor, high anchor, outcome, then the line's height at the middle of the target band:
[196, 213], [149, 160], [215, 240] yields 1.1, 70.8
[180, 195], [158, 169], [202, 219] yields 3.4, 70.3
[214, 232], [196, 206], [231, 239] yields -0.9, 66.9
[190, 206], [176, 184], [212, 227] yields 1.3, 65.6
